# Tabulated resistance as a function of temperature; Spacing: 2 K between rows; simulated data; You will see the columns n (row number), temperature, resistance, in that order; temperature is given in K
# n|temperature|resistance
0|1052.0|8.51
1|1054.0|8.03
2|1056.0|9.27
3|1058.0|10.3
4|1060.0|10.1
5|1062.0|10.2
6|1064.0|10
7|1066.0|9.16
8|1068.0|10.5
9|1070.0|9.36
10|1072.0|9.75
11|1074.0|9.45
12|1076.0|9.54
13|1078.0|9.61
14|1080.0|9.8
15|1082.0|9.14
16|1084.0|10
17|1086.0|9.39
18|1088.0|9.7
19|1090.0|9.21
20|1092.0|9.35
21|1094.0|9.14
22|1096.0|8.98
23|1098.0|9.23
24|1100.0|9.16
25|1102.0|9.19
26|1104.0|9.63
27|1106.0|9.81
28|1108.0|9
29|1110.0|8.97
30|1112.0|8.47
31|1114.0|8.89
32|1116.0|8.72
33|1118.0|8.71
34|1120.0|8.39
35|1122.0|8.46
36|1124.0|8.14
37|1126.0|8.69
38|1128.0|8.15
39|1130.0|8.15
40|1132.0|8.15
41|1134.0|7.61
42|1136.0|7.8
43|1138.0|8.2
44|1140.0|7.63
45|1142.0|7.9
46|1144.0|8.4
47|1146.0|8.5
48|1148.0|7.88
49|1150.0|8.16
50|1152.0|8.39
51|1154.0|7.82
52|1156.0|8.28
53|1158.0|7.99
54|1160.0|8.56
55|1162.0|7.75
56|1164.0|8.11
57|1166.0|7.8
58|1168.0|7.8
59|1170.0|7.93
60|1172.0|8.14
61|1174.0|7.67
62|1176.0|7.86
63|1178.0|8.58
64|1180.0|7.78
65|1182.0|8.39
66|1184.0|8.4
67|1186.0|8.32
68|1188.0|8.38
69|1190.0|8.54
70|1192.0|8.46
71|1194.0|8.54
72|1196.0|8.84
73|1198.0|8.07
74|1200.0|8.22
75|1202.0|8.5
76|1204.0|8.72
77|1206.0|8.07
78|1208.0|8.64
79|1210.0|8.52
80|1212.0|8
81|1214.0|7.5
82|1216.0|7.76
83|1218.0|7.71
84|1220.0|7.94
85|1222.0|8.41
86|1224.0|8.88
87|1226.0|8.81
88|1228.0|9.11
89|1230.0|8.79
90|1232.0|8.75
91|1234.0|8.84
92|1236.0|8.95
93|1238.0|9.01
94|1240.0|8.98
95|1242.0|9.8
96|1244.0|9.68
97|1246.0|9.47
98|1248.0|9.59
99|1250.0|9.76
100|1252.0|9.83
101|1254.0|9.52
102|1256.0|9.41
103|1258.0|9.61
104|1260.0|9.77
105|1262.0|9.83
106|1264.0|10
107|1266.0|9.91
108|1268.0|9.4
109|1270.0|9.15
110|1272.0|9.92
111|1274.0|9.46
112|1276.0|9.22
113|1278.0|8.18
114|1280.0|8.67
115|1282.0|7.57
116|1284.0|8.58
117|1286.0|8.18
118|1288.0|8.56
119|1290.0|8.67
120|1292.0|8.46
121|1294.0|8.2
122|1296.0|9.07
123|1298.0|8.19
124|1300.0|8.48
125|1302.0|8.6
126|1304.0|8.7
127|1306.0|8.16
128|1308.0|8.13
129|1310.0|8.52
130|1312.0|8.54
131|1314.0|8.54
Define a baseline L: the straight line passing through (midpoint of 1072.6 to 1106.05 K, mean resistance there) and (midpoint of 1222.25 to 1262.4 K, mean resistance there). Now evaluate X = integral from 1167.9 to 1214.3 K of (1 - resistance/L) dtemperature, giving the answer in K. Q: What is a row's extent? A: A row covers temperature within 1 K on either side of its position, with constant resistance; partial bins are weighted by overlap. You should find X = 5.3 K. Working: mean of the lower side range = 9.42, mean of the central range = 8.26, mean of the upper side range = 9.29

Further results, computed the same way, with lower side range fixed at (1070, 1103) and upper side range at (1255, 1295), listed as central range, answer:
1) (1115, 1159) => 5.3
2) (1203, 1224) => 2.3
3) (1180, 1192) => 1.1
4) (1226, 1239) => 0.3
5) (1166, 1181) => 2.1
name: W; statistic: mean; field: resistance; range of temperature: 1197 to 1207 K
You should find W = 8.32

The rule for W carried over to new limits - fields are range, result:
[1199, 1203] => 8.36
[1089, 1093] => 9.28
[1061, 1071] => 9.84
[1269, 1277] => 9.44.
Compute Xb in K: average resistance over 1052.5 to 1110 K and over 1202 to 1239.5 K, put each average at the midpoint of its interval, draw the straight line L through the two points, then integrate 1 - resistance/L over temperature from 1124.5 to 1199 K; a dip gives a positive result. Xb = 6.2 K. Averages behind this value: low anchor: 9.48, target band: 8.15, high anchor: 8.47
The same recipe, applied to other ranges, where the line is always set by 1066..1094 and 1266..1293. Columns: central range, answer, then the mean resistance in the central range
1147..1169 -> 2.90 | 8.05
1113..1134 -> 2.23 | 8.41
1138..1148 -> 1.32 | 8.09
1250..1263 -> -1.12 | 9.67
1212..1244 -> 1.33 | 8.63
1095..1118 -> 0.95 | 9.08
